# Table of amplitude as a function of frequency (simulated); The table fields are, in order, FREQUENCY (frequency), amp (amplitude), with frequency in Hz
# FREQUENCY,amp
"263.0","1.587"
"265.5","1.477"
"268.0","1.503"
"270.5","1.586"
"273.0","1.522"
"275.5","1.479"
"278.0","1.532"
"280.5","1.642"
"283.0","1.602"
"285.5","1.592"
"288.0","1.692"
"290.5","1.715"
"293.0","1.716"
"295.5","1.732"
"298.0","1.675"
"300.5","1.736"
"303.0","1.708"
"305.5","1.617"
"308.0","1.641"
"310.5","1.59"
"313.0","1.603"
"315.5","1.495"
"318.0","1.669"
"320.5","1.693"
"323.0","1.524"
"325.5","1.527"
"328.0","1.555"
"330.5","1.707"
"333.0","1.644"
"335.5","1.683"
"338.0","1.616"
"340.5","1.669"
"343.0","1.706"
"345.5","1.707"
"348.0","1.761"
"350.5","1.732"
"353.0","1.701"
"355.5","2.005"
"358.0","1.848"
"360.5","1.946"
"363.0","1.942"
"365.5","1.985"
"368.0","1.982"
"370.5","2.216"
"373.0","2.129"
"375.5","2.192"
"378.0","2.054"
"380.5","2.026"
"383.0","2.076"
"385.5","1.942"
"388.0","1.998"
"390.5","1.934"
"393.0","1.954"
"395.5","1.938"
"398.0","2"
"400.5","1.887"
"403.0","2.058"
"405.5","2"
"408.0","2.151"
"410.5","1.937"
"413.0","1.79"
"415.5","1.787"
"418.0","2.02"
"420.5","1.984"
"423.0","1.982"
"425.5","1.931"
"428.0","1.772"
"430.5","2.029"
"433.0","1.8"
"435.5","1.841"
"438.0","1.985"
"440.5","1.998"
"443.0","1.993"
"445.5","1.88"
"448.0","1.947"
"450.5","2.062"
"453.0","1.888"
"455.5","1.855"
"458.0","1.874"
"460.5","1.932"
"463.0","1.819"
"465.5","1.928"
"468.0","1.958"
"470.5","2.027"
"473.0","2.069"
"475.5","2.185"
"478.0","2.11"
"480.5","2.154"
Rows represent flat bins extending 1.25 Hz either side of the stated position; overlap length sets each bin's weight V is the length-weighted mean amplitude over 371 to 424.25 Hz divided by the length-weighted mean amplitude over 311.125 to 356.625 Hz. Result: 1.2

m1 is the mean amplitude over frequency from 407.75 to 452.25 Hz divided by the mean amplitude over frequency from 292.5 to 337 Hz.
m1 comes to 1.2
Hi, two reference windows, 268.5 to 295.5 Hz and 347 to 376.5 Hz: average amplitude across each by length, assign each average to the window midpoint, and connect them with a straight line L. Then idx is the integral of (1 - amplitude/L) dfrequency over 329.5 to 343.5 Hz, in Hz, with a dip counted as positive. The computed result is 1.3 Hz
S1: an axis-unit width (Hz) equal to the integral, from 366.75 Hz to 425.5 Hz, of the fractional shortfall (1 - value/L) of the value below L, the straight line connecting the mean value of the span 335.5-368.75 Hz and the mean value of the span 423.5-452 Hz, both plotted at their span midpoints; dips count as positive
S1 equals -4.1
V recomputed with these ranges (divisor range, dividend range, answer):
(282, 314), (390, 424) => 1.18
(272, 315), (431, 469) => 1.18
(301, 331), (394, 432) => 1.21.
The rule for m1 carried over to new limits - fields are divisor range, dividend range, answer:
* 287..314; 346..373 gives 1.14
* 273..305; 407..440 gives 1.17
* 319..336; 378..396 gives 1.23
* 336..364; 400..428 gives 1.10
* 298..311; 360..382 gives 1.24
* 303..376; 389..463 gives 1.10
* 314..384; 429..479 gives 1.08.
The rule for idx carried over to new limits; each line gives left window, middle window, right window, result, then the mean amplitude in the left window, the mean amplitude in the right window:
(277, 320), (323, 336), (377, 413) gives 1.1 Hz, 1.65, 1.99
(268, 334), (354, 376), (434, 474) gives -3.3 Hz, 1.62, 1.94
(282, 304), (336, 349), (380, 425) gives 0.9 Hz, 1.69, 1.97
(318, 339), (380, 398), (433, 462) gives -2.1 Hz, 1.62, 1.93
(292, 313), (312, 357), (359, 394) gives 3.9 Hz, 1.67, 2.03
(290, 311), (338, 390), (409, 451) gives -3.5 Hz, 1.68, 1.92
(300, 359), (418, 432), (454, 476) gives -0.6 Hz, 1.67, 1.95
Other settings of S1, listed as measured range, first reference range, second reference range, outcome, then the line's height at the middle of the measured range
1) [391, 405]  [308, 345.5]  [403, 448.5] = -0.89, 1.85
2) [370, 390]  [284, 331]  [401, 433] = -2.46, 1.84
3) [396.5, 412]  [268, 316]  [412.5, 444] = -1.11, 1.87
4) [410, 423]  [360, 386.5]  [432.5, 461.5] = 0.44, 1.98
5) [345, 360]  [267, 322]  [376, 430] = 0.03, 1.81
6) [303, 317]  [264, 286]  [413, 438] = 0.24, 1.63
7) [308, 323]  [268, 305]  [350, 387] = 1.31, 1.76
